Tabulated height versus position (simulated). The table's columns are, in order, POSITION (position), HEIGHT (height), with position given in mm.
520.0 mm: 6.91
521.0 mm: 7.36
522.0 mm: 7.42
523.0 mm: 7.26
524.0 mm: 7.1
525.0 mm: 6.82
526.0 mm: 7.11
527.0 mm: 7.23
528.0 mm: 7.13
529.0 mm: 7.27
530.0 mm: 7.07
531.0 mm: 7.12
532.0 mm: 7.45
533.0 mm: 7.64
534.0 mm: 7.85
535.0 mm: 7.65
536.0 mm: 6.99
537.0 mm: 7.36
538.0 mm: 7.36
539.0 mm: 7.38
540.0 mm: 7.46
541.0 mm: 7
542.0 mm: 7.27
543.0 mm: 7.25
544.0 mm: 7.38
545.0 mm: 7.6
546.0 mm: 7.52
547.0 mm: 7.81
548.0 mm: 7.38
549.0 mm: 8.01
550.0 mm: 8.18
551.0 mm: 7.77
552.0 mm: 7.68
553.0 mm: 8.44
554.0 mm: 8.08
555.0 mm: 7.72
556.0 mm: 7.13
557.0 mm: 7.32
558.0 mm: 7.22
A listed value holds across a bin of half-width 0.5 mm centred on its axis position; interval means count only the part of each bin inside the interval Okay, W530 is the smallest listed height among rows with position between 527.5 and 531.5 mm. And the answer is 7.07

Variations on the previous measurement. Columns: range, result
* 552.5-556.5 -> 7.13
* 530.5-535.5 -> 7.12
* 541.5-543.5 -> 7.25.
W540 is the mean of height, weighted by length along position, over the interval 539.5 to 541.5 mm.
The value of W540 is 7.23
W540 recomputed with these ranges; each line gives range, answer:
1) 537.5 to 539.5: 7.37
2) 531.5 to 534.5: 7.65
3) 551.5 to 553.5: 8.06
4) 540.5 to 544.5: 7.22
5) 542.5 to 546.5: 7.44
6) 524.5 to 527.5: 7.05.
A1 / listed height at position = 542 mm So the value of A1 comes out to 7.27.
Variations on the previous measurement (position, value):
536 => 6.99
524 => 7.1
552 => 7.68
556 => 7.13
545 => 7.6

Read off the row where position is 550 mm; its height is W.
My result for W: 8.18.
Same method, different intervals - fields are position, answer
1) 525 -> 6.82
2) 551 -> 7.77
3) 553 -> 8.44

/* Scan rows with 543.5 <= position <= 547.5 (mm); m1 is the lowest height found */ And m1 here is 7.38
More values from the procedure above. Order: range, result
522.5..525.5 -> 6.82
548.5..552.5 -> 7.68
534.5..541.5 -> 6.99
